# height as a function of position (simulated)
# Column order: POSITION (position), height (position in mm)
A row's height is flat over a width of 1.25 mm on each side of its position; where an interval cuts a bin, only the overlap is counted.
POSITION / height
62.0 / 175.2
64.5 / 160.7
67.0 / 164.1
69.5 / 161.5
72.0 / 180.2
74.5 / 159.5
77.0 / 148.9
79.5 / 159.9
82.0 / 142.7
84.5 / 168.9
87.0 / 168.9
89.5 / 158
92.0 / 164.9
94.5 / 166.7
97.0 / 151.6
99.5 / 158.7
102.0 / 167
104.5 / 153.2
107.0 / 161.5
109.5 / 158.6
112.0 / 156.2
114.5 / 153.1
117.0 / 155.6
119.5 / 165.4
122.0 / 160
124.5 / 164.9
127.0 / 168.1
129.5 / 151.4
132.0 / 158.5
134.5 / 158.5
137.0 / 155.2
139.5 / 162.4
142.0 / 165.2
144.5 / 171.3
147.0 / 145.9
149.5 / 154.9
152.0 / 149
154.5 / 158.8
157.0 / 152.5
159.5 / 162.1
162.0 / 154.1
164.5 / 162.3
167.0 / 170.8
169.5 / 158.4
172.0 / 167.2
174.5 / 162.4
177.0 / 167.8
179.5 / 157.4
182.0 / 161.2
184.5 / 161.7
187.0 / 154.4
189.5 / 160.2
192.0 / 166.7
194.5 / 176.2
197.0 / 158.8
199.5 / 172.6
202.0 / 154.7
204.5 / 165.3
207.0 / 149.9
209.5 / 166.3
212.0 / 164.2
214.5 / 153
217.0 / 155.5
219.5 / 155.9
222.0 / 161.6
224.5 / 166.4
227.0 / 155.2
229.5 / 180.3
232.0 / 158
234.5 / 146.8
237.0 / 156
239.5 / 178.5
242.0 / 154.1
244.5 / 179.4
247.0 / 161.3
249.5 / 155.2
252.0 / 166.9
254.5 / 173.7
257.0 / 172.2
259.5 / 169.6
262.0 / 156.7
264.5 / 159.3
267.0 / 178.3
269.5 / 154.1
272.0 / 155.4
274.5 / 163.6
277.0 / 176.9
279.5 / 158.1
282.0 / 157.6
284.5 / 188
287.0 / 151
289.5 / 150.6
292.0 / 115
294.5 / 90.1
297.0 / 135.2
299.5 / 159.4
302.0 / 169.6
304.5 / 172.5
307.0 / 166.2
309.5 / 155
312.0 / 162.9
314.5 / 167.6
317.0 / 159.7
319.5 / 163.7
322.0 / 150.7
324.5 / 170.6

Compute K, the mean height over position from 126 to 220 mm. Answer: 160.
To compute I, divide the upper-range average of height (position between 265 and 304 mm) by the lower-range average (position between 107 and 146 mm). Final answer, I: 1.0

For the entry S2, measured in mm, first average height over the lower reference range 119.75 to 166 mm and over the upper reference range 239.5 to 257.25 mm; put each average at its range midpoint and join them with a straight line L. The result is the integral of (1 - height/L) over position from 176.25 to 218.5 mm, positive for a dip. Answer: 0.4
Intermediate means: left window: 159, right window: 167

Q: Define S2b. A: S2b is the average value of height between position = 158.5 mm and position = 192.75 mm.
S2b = 162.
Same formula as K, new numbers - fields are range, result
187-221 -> 161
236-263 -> 166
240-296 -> 159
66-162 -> 159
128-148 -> 159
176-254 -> 162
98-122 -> 159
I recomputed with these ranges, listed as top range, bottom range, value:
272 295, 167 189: 0.94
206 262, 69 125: 1.02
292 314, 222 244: 0.92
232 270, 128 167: 1.04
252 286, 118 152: 1.04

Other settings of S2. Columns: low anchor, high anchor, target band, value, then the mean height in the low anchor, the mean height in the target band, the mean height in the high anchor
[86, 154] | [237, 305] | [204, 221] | 0.10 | 159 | 158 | 159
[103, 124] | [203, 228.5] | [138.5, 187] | -0.38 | 158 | 160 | 159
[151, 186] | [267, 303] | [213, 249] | -1.21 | 160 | 161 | 153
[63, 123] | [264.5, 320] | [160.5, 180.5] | -0.46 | 160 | 163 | 157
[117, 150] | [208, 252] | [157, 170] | -0.02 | 160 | 161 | 162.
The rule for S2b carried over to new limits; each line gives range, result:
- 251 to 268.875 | 168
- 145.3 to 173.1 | 158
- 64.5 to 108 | 161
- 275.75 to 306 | 152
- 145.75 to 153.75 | 150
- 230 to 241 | 161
